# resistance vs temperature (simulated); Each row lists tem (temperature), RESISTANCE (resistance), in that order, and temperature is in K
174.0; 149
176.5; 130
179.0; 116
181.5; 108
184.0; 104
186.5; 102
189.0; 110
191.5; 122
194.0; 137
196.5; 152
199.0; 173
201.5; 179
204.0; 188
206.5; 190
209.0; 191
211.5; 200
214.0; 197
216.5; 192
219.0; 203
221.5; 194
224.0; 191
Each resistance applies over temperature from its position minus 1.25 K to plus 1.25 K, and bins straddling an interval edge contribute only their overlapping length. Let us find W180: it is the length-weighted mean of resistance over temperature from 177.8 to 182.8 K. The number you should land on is 112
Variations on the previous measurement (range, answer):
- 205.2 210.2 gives 190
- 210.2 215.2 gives 198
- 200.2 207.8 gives 186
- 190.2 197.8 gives 137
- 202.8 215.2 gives 193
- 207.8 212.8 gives 196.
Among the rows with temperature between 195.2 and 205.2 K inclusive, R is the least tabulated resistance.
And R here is 152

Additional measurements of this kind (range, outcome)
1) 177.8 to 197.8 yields 102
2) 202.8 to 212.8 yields 188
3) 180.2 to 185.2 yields 104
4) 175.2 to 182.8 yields 108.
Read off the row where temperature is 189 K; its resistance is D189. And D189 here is 110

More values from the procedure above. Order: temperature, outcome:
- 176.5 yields 130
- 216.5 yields 192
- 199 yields 173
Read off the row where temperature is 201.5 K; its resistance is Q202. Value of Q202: 179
